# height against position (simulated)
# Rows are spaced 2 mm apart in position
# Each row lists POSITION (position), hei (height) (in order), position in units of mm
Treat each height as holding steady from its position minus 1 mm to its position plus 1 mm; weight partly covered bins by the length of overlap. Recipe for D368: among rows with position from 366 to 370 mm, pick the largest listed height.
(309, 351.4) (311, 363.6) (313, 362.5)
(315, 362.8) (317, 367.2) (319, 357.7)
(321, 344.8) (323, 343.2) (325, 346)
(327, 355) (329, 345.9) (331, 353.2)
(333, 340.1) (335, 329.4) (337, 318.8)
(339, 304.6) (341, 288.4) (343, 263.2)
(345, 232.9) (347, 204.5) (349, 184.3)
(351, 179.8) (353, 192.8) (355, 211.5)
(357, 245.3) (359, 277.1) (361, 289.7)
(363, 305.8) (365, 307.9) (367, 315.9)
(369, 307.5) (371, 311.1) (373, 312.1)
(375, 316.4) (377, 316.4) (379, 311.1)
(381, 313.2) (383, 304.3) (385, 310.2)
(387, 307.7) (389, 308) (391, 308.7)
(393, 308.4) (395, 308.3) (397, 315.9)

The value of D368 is 315.9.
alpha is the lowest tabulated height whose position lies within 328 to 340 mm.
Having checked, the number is 304.6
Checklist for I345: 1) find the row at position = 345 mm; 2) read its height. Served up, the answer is 232.9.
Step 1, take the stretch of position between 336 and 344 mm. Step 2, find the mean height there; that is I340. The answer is 294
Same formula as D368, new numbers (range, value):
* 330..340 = 353.2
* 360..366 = 307.9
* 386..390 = 308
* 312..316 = 362.8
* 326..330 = 355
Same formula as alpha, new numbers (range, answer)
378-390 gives 304.3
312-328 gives 343.2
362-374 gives 305.8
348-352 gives 179.8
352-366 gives 192.8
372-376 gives 312.1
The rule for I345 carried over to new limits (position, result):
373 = 312.1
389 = 308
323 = 343.2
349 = 184.3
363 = 305.8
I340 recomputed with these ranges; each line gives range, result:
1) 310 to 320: 363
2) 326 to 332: 351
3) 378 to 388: 309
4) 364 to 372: 311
